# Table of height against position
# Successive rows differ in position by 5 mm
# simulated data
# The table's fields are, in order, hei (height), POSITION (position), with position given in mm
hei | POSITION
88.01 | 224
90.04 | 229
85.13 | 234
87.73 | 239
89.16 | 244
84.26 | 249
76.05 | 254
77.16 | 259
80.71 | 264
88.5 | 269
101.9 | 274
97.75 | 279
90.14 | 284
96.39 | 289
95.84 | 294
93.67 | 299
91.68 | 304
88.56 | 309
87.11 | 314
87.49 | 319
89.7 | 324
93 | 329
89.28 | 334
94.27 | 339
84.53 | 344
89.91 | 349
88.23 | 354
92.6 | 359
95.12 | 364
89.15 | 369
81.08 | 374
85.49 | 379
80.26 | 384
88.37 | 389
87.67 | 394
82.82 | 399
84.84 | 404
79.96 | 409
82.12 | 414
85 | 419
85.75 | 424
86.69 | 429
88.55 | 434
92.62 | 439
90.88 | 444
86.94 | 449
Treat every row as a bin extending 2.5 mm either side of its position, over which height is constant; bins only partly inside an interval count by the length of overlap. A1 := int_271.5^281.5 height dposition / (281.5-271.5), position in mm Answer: 99.8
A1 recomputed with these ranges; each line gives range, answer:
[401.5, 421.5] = 83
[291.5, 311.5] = 92.4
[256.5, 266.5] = 78.9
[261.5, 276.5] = 90.4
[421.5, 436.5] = 87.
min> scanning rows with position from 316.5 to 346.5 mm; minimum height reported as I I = 84.53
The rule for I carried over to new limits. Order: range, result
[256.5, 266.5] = 77.16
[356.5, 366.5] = 92.6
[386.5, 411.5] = 79.96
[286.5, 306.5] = 91.68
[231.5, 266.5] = 76.05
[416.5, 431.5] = 85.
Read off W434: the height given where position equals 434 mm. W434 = 88.55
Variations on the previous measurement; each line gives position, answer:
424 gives 85.75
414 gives 82.12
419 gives 85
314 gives 87.11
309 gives 88.56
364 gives 95.12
